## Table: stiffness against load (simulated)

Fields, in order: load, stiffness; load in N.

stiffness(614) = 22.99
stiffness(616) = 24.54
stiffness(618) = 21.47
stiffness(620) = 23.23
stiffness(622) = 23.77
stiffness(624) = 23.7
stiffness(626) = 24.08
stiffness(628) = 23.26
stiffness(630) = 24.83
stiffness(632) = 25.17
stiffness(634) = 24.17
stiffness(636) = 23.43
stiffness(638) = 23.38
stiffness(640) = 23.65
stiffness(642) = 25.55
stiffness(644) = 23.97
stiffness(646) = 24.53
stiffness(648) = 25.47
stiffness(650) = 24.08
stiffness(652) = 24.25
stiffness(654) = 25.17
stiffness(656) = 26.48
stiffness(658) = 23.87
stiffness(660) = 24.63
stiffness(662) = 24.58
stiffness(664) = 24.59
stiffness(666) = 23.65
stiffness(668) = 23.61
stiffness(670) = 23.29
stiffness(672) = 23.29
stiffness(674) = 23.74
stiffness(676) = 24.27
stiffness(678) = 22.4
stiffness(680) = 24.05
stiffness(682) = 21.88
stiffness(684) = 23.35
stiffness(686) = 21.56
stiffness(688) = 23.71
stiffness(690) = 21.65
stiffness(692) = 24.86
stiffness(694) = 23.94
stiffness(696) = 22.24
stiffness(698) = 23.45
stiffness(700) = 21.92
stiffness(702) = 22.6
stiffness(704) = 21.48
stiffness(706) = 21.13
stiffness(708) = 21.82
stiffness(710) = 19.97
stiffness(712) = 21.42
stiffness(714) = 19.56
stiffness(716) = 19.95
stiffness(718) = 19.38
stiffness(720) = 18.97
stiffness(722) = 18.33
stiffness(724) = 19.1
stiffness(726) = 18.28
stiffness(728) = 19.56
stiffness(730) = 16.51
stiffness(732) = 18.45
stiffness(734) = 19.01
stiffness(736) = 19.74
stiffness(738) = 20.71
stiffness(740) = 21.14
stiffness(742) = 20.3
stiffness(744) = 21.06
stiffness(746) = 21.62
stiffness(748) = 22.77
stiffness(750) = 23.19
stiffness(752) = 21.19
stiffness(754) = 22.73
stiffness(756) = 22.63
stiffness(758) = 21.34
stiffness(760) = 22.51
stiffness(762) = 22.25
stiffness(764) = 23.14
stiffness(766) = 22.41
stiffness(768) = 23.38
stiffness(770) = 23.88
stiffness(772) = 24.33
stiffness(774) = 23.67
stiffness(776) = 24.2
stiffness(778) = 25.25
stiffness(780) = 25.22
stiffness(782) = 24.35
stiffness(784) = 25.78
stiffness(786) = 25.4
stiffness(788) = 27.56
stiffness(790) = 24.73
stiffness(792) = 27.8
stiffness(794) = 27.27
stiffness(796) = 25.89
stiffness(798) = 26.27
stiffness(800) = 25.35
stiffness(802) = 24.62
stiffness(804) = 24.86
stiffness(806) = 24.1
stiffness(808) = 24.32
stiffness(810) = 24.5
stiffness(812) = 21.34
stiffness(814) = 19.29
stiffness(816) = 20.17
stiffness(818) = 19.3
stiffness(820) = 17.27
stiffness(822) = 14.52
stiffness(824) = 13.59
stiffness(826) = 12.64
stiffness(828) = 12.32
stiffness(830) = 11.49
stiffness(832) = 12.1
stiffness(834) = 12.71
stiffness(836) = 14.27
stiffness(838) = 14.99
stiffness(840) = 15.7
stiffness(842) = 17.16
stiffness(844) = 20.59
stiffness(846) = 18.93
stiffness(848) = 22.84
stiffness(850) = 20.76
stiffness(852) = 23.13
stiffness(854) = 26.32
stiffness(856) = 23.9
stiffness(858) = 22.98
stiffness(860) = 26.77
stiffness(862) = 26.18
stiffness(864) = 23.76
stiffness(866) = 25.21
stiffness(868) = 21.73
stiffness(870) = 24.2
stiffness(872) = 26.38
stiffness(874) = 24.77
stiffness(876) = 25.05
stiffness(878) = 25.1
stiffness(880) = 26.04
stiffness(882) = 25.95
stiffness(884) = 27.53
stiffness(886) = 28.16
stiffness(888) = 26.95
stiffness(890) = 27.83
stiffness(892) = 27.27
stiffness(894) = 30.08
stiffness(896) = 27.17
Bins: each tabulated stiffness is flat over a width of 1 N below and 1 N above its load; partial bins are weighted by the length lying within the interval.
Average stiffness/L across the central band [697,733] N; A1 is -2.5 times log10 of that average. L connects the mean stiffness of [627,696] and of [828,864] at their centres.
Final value 0.13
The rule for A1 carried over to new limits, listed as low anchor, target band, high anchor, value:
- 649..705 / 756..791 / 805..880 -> -0.11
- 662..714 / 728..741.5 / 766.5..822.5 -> 0.20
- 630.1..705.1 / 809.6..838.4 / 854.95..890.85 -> 0.49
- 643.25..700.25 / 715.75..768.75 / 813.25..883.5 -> 0.08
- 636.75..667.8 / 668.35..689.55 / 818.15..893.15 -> 0.04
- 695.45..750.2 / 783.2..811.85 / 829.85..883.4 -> -0.20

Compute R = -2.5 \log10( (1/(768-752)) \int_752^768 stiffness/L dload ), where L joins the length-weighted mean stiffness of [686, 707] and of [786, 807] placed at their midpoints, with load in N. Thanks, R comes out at 0.10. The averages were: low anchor 22.6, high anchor 25.8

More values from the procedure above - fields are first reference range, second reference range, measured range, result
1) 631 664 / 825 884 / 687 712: 0.060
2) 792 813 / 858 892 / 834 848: 0.431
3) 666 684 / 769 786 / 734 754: 0.141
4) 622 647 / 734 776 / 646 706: -0.005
